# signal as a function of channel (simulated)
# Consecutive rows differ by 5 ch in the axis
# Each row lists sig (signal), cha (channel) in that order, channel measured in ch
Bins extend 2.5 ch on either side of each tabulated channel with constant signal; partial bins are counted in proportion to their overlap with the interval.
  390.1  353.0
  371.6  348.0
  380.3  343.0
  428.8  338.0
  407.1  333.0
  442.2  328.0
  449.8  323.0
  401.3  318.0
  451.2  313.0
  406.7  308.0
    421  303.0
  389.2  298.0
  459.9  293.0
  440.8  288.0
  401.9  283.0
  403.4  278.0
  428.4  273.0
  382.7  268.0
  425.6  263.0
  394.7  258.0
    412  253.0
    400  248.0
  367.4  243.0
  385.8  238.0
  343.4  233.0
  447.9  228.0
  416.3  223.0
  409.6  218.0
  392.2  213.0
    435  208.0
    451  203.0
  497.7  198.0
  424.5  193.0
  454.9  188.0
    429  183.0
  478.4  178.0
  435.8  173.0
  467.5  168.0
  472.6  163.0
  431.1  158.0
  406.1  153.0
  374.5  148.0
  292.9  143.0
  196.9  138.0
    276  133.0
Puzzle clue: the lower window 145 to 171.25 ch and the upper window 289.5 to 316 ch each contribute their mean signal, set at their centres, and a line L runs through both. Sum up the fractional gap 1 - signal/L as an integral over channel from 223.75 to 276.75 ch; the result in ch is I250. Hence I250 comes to 3.4 ch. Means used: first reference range 428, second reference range 426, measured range 399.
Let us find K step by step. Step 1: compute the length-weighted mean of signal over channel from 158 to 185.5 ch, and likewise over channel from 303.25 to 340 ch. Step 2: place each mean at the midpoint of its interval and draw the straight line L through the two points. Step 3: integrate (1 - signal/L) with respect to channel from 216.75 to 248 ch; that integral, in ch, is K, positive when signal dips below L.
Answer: 3.4 ch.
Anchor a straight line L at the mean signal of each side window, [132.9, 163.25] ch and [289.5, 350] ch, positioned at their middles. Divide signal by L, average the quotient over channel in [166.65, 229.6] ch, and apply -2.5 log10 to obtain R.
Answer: -0.20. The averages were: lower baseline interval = 347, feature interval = 441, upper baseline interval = 418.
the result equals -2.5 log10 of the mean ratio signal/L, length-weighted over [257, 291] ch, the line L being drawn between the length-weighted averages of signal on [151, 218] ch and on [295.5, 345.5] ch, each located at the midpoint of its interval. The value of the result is 0.04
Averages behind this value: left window 443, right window 418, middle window 413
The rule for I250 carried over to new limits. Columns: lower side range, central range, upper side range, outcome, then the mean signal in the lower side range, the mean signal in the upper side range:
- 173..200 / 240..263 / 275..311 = 1.88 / 454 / 418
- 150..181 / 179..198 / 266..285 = -0.41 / 447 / 405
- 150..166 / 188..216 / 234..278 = -1.47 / 436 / 398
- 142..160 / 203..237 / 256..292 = -0.89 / 382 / 413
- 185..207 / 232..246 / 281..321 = 2.29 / 455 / 422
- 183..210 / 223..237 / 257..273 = 1.00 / 451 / 406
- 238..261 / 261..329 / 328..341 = -2.16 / 393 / 421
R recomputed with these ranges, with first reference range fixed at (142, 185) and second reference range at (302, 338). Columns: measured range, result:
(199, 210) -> -0.063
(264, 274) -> 0.054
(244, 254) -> 0.069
